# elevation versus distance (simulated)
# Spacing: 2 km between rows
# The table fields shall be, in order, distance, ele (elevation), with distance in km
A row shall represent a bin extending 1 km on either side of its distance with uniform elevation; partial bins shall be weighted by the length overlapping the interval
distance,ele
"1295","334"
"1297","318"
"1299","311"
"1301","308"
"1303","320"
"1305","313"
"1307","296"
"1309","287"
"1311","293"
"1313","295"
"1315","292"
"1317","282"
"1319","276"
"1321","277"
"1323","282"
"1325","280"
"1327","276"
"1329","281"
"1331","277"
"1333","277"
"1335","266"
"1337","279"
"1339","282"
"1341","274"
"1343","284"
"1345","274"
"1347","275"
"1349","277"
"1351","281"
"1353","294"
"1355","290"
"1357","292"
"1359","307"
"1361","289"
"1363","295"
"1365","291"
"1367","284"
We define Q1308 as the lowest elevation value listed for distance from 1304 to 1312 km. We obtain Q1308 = 287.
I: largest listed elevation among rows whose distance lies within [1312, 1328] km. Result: 295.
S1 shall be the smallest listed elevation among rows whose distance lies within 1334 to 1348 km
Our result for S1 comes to 266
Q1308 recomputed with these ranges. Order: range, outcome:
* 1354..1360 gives 290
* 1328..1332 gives 277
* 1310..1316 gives 292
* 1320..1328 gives 276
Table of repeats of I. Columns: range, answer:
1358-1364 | 307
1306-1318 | 296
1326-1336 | 281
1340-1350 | 284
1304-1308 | 313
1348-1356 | 294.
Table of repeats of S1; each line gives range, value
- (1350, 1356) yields 281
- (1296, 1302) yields 308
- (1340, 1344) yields 274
